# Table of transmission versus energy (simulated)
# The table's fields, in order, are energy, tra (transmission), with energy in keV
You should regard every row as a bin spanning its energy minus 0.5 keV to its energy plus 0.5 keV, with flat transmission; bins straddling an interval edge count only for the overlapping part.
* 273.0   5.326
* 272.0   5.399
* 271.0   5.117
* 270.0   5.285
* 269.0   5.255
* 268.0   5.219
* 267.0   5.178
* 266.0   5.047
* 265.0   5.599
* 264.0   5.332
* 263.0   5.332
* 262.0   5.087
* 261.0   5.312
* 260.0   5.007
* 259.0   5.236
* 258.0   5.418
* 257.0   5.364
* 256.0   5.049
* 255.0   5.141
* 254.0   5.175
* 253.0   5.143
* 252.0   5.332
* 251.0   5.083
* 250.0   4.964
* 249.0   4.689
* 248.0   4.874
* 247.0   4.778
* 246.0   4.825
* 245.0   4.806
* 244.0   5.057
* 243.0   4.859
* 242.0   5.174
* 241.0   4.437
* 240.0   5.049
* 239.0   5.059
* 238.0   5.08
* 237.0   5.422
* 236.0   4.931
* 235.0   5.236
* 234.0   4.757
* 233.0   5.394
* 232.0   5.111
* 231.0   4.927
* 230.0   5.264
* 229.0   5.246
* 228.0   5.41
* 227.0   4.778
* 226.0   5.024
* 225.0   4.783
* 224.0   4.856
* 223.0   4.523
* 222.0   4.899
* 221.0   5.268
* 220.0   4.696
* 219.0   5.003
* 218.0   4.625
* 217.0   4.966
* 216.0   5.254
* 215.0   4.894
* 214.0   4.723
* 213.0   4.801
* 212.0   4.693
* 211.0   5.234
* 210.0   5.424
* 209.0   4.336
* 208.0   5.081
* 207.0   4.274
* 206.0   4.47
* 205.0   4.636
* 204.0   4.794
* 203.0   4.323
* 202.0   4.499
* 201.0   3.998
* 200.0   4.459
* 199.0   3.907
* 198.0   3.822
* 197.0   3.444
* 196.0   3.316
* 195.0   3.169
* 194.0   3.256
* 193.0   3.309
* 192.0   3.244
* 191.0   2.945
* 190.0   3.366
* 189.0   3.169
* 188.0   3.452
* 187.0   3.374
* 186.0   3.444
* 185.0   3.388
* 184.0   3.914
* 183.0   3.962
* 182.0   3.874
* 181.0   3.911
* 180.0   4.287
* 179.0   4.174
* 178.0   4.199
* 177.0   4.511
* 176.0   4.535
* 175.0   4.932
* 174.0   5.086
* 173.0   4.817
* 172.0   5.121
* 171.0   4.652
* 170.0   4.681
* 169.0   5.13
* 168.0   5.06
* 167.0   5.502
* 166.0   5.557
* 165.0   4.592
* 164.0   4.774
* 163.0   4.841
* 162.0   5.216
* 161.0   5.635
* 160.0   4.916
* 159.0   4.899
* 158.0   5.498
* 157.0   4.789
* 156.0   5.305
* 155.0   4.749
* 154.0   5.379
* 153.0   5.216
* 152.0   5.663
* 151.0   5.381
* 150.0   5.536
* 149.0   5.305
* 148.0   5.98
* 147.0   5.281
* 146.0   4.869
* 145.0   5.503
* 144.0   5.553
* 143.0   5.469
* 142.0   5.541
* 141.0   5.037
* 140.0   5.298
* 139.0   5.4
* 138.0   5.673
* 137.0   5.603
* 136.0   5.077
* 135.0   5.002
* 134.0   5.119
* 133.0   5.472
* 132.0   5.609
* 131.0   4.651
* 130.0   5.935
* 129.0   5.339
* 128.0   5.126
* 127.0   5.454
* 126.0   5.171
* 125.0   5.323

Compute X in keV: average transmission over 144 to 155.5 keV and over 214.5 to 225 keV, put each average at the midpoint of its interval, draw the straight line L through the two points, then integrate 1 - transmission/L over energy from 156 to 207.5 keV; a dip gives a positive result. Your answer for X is 8.5 keV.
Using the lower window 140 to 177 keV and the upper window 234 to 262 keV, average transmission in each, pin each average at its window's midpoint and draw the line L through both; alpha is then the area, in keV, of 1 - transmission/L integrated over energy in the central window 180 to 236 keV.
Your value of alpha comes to 7.8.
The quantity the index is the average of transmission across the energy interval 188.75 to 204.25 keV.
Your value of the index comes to 3.68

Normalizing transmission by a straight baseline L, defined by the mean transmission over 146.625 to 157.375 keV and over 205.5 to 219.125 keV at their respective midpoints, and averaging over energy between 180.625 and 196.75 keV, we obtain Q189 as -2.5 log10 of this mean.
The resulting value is 0.41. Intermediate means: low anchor 5.33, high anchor 4.84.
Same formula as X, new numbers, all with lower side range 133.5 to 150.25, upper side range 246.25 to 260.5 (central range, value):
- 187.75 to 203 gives 4.8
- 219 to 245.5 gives 0.7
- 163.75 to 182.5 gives 2.1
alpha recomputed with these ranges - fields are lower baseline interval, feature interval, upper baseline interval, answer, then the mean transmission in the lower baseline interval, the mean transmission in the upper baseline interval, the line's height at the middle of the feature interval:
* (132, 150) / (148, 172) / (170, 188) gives -1.8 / 5.38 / 4.24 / 4.81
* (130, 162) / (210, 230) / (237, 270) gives 0.8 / 5.31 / 5.1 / 5.17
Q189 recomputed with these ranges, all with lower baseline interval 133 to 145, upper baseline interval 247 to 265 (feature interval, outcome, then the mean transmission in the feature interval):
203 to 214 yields 0.11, 4.75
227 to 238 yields 0.01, 5.15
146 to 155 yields -0.01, 5.39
